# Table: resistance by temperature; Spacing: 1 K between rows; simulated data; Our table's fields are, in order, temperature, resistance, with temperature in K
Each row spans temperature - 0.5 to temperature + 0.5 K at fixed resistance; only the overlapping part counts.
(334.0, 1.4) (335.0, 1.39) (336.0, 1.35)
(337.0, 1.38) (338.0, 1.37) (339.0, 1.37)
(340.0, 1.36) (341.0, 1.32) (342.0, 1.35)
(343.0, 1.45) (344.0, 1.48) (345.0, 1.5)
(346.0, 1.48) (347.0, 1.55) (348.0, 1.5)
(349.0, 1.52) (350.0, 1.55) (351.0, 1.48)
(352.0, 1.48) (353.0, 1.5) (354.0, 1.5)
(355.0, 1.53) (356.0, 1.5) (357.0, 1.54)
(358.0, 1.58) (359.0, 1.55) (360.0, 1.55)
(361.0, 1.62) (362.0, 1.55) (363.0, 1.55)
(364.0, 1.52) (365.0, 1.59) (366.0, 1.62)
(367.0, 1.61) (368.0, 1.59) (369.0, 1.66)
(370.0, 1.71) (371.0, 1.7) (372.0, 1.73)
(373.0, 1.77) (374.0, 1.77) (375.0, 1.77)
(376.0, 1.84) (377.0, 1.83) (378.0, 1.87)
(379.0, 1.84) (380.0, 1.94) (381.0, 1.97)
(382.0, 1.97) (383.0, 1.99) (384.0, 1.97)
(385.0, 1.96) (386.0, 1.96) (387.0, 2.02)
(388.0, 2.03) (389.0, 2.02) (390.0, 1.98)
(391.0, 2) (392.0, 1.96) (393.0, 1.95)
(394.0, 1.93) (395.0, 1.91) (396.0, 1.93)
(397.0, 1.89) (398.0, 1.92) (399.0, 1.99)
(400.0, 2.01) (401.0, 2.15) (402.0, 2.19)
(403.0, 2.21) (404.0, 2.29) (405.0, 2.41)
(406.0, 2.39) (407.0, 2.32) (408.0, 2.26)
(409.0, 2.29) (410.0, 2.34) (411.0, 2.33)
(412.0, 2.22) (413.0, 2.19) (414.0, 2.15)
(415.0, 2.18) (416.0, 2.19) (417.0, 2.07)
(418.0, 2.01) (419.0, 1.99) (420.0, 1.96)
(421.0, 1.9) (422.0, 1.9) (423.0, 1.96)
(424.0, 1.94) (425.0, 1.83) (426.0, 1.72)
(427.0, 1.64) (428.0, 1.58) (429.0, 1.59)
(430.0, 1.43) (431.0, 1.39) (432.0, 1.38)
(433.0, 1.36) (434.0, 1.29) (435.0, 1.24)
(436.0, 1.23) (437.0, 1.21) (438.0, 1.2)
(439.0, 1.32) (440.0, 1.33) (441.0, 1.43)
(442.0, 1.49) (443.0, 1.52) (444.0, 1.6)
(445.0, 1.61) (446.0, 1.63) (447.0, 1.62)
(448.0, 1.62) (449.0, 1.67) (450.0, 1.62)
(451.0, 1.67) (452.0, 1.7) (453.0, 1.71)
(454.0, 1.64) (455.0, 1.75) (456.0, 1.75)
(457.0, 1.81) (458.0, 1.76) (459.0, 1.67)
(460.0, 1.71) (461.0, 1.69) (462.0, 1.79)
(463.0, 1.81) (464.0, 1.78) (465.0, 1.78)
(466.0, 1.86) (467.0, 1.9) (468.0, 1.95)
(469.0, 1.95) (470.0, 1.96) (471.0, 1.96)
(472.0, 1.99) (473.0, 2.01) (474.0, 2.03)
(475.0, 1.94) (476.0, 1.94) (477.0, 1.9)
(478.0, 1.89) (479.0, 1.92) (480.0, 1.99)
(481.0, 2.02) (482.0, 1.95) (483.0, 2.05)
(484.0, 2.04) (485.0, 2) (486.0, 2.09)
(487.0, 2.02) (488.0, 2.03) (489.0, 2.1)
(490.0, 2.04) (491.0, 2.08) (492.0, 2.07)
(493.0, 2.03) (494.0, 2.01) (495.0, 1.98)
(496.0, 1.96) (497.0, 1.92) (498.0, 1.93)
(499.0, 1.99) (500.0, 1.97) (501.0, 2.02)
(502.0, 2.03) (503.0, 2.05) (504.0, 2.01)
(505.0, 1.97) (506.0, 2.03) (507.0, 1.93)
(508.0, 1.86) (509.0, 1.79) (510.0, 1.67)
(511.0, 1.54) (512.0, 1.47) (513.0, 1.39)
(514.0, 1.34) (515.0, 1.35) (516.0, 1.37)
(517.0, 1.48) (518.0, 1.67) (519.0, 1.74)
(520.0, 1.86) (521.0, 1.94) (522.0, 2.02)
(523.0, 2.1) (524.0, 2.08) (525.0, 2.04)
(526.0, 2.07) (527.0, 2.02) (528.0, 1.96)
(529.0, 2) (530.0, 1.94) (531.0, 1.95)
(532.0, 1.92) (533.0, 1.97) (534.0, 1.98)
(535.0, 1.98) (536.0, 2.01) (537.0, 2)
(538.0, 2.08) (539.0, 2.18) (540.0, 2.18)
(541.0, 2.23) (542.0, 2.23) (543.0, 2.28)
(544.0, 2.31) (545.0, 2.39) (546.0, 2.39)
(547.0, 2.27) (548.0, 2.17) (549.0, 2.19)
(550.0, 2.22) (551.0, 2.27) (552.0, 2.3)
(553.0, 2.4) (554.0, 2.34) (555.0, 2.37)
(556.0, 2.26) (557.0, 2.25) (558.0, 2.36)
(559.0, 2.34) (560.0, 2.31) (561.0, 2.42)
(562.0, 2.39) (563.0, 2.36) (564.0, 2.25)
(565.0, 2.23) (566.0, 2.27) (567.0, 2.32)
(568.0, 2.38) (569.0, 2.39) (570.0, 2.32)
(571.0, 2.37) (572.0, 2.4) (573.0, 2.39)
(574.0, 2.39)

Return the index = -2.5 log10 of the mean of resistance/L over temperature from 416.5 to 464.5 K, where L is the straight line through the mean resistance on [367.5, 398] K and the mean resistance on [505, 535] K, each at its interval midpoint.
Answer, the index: 0.14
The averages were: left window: 1.88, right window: 1.82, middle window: 1.64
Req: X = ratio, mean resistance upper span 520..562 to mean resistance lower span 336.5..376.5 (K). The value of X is 1.4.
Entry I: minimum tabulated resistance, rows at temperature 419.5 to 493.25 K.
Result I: 1.2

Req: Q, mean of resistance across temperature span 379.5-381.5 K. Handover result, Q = 1.96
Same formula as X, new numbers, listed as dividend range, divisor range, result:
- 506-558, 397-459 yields 1.11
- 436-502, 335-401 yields 1.07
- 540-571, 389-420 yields 1.09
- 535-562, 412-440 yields 1.33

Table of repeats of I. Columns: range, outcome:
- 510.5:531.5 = 1.34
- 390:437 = 1.21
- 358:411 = 1.52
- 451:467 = 1.64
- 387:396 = 1.91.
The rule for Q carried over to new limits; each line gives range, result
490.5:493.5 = 2.06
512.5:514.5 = 1.36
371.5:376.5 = 1.78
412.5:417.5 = 2.16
